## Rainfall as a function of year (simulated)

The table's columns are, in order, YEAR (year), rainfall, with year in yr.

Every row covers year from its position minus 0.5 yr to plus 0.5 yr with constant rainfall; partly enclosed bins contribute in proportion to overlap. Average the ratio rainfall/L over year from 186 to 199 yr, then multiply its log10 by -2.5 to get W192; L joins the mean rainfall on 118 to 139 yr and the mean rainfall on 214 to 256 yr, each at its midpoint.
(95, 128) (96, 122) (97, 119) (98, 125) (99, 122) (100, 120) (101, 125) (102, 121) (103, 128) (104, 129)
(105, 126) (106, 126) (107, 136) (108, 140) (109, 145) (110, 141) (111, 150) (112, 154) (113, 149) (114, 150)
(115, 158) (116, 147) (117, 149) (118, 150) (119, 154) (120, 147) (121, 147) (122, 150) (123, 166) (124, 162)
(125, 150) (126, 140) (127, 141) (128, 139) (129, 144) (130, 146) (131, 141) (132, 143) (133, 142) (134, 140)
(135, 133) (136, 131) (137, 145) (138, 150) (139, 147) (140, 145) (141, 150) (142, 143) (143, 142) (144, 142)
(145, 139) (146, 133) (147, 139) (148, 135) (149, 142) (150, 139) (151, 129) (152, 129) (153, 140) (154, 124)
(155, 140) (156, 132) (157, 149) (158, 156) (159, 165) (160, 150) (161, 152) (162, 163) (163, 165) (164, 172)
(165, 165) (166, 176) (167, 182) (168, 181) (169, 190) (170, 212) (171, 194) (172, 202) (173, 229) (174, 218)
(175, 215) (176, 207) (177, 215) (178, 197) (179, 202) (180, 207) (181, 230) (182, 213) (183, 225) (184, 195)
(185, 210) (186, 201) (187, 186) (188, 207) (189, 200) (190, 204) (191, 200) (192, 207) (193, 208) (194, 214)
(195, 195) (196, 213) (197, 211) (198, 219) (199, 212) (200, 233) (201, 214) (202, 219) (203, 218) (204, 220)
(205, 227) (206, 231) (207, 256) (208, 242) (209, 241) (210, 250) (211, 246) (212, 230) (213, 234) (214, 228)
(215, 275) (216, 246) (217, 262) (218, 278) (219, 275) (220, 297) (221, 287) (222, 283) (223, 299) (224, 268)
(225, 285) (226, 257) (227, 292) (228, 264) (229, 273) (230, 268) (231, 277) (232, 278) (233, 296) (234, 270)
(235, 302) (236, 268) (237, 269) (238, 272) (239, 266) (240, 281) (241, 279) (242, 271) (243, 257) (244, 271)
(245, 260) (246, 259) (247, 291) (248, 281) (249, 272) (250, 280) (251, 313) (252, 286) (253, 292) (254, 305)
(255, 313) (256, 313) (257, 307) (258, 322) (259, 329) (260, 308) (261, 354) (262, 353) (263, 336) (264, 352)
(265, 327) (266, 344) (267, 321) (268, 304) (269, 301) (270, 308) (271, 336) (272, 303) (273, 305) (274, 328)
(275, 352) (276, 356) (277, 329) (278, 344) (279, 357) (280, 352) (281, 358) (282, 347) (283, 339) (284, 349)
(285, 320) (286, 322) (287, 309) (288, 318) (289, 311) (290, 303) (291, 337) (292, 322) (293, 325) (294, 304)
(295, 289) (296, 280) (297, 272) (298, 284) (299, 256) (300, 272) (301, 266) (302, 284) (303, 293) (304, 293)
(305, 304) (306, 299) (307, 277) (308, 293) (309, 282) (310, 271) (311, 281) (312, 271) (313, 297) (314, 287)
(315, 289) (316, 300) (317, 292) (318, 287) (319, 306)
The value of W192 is 0.101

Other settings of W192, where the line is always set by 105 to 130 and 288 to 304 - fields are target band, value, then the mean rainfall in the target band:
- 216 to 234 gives -0.18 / 278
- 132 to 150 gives 0.18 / 141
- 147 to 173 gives 0.14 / 160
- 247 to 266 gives -0.20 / 314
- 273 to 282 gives -0.23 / 345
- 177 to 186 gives -0.05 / 210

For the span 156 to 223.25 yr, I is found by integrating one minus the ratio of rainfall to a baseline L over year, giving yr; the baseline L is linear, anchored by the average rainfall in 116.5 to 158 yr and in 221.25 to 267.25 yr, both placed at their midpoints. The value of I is 0.79 yr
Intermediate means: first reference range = 143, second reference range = 293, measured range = 214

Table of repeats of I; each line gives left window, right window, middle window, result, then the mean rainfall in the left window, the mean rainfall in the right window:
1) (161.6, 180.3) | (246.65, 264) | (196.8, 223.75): 0.30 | 194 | 311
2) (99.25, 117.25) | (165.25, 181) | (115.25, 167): 6.96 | 138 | 202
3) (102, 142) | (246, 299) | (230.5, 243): -0.02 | 144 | 317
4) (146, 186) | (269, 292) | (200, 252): -1.52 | 176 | 330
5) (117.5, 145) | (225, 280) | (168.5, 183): -0.52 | 145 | 301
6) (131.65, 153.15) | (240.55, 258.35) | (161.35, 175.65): -1.13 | 140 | 287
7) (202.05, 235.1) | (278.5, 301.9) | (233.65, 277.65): -2.38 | 261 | 312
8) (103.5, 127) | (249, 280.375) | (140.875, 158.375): 4.49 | 146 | 323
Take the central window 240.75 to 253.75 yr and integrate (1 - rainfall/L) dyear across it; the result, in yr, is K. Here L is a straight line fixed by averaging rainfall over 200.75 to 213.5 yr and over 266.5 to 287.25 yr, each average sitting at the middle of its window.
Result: 0.50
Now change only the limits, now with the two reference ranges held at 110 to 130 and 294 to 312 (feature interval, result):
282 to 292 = -1.98 yr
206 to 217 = -1.48 yr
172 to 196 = -1.50 yr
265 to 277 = -2.99 yr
